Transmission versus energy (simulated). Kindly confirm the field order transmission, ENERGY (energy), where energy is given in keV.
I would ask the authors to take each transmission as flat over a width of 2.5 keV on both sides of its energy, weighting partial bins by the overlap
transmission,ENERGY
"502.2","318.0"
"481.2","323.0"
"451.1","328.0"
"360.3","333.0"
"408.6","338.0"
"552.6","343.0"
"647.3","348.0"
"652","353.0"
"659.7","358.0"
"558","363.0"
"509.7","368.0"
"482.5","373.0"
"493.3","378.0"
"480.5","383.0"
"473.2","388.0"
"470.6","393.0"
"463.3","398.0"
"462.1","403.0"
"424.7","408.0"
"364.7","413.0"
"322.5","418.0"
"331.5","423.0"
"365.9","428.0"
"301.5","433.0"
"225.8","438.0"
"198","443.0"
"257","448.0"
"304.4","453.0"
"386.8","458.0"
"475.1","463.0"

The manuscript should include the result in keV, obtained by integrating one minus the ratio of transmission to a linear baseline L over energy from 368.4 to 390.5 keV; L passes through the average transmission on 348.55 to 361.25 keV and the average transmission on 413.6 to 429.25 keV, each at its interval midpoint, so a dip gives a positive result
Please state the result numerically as 2.1 keV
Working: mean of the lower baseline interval 649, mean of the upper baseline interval 341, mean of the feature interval 485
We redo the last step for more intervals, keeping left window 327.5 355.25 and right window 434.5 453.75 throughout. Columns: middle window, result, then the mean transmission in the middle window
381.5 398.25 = -3.72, 473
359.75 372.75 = -2.39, 532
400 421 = -3.75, 394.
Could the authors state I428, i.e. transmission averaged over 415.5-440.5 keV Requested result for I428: 309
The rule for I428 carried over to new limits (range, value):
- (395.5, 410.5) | 450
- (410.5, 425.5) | 340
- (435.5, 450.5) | 227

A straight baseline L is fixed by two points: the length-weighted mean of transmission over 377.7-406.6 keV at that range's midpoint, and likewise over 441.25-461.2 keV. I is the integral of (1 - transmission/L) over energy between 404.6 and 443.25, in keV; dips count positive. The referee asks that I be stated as 5.4 keV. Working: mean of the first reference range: 470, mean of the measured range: 327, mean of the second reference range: 296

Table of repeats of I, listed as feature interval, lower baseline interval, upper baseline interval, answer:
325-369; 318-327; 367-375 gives -4.0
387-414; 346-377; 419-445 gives -1.8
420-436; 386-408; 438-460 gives 1.0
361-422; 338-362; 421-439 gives -0.6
